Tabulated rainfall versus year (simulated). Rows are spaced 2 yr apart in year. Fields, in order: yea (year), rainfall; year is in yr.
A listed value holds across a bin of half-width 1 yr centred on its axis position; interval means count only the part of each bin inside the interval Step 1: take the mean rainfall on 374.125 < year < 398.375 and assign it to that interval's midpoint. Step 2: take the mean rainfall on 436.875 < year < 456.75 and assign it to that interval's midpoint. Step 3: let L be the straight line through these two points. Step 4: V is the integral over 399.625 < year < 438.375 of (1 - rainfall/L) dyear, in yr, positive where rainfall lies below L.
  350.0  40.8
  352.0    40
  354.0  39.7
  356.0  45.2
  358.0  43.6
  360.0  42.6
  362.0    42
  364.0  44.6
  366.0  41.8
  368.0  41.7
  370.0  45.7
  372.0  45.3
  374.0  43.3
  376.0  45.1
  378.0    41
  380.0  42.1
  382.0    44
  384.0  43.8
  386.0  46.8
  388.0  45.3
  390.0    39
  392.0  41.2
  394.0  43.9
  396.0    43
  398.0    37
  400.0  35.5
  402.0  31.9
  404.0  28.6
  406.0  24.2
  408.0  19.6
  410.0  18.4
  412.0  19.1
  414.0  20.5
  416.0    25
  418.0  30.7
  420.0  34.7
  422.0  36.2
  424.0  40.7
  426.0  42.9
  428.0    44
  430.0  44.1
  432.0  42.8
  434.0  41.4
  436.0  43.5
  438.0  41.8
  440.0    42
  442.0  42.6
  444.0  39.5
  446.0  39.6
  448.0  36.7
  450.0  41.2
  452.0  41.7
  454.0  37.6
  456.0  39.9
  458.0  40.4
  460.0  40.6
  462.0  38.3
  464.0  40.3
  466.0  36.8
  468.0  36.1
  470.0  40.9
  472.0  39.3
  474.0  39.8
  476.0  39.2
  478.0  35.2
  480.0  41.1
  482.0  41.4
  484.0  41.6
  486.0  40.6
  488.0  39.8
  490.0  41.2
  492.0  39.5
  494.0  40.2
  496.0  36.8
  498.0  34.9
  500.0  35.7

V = 7.7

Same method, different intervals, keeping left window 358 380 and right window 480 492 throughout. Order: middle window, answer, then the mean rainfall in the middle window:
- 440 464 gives 0.92 yr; 39.9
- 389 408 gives 3.34 yr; 35.2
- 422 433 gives -0.07 yr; 42.3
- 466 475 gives 0.52 yr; 38.8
